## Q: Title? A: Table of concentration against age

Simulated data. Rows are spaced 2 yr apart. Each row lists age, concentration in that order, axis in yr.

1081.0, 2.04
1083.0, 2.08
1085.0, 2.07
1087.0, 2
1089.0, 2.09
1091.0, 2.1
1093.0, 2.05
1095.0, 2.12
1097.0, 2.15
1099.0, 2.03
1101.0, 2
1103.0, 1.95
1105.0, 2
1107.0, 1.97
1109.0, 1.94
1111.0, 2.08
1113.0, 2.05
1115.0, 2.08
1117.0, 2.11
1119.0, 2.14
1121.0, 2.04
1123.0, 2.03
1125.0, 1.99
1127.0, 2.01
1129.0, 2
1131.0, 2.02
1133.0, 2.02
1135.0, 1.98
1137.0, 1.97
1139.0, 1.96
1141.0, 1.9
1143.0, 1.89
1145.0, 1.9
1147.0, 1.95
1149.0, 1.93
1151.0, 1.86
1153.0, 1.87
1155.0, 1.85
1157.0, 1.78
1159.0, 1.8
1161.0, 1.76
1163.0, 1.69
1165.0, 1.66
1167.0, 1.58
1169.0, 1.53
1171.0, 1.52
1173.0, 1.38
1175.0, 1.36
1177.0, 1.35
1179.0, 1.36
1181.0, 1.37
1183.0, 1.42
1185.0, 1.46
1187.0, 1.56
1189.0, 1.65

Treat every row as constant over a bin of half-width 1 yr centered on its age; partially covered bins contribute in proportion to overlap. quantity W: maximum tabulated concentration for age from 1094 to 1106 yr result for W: 2.15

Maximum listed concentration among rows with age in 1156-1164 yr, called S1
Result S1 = 1.8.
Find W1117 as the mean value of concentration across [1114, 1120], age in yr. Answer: 2.11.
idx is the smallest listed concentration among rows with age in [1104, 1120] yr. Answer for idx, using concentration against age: 1.94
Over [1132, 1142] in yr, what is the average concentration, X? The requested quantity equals 1.97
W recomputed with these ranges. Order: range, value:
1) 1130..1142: 2.02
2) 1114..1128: 2.14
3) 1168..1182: 1.53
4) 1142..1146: 1.9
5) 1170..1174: 1.52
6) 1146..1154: 1.95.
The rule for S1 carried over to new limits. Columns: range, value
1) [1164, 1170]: 1.66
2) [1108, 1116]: 2.08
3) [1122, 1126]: 2.03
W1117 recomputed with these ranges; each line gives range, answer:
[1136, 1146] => 1.92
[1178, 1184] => 1.38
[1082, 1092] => 2.07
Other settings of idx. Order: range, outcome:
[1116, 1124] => 2.03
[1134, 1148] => 1.89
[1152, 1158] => 1.78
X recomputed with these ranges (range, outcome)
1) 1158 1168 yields 1.7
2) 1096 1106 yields 2.03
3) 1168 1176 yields 1.45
